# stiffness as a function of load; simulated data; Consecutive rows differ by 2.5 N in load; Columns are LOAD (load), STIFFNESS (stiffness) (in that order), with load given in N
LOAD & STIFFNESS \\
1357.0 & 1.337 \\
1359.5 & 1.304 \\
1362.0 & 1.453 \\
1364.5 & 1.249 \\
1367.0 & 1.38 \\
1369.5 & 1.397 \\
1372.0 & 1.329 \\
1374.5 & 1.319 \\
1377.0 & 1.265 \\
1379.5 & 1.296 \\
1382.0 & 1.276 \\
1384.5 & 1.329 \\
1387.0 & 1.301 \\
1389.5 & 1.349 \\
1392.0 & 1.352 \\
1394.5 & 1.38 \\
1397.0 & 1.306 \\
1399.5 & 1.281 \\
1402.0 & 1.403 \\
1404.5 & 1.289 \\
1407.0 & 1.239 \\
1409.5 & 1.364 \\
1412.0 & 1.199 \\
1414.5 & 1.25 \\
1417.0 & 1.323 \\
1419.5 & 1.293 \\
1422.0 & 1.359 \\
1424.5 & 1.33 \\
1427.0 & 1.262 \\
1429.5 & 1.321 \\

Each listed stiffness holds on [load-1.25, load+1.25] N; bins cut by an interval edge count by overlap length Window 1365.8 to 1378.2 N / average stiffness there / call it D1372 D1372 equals 1.34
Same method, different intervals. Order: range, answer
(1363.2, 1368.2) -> 1.32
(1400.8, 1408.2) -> 1.31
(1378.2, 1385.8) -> 1.3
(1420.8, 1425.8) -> 1.34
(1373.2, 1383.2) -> 1.29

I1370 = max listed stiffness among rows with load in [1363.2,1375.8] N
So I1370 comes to 1.397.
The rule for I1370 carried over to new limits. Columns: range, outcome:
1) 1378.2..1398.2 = 1.38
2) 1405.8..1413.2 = 1.364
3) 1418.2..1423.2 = 1.359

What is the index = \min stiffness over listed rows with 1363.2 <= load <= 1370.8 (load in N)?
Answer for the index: 1.249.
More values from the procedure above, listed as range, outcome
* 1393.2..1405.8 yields 1.281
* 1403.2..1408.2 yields 1.239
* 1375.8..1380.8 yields 1.265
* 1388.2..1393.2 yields 1.349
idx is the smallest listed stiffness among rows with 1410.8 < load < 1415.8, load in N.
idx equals 1.199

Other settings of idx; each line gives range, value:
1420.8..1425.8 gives 1.33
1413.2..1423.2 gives 1.25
